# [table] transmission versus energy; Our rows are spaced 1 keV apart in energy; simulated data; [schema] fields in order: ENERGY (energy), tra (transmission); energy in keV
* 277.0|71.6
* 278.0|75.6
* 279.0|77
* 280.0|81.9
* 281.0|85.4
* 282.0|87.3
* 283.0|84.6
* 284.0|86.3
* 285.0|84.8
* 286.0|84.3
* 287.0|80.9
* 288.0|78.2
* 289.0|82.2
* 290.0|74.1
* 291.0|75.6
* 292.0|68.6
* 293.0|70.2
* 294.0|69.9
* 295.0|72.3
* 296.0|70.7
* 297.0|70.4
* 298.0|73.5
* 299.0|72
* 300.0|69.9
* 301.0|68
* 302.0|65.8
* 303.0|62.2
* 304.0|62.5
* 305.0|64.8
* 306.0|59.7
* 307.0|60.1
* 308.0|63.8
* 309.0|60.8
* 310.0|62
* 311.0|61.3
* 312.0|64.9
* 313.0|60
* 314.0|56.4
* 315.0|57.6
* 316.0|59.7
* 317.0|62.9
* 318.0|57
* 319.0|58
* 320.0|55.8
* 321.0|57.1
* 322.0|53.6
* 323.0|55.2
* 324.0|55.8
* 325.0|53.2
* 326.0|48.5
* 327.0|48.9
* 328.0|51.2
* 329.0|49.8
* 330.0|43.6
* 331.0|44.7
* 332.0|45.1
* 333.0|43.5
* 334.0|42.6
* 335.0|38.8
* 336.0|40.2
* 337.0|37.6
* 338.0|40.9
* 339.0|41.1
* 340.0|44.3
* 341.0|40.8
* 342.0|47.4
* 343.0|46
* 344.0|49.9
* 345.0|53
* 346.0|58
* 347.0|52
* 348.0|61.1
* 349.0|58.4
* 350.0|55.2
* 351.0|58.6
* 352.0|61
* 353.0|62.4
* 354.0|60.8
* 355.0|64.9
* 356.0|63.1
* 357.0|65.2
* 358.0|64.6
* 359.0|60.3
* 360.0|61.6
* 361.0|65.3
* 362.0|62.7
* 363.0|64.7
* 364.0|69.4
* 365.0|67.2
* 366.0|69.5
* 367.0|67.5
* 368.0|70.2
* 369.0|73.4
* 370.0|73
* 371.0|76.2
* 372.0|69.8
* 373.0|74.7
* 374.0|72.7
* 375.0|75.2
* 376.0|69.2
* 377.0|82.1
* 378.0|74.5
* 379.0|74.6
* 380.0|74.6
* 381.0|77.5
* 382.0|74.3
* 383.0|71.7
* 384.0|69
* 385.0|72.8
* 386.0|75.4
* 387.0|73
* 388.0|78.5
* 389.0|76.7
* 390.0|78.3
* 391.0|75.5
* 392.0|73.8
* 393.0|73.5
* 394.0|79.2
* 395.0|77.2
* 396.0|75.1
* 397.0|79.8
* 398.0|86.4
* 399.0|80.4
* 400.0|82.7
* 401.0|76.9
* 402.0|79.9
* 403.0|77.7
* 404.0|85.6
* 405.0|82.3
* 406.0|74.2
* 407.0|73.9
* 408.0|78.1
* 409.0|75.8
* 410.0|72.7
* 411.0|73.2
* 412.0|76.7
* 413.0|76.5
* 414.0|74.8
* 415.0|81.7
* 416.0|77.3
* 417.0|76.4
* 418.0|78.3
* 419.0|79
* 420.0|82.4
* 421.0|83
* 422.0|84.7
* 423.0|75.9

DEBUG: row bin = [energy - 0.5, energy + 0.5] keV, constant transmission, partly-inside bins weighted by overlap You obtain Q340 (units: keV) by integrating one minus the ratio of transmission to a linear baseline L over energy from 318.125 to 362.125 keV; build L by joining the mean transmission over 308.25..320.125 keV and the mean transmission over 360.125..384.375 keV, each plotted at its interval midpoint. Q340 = 8.4 keV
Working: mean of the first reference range 59.9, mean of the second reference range 71.5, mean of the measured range 52.7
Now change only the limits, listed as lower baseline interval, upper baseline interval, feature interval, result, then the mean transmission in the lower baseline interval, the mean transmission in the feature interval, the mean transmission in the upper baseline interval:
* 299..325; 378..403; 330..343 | 4.6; 60.7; 42.4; 76.5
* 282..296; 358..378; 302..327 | 5.5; 77.9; 58.8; 69.7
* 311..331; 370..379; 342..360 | 2.1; 55.1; 58.3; 74.2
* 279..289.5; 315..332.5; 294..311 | 0.8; 83.3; 66.1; 53.1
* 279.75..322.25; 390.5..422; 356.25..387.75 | 1.9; 68.8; 70.7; 78.2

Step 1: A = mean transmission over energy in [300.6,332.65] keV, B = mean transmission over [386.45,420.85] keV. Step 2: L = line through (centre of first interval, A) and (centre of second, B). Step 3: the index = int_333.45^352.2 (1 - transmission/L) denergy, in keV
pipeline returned 4.4 keV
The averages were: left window 57.1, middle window 48.6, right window 77.8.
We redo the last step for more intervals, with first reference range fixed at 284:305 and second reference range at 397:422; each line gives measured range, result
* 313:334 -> 6.1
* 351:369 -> 2.7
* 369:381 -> 0.4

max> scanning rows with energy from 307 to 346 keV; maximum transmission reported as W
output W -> 64.9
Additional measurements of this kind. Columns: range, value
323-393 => 82.1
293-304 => 73.5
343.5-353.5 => 62.4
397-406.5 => 86.4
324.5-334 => 53.2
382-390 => 78.5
